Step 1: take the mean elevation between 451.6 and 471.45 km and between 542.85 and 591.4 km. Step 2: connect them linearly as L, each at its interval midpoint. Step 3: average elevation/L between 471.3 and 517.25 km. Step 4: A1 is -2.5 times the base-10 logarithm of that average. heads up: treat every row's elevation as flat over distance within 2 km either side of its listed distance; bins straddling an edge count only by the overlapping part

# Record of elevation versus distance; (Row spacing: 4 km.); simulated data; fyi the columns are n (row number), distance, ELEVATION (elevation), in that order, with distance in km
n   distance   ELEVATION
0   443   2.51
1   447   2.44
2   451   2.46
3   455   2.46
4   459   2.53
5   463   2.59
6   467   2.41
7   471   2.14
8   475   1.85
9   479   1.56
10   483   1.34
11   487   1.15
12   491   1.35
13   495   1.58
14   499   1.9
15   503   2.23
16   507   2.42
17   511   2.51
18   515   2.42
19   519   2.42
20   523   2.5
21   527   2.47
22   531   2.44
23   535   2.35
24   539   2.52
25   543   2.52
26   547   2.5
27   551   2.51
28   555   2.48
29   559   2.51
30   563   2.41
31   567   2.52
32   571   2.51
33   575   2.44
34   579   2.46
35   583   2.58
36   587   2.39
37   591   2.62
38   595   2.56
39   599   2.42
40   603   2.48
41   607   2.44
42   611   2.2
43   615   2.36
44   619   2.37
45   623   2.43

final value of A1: 0.31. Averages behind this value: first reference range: 2.45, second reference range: 2.49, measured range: 1.86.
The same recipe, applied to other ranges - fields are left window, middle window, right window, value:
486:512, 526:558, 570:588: -0.13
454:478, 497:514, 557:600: 0.04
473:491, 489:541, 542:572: -0.17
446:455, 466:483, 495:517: 0.24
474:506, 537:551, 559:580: -0.14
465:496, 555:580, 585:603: -0.08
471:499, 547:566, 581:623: -0.18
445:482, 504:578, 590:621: -0.06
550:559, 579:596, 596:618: -0.04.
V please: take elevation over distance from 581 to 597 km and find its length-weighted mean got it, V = 2.54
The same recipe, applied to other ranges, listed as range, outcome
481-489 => 1.25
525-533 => 2.46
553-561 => 2.5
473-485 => 1.58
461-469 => 2.5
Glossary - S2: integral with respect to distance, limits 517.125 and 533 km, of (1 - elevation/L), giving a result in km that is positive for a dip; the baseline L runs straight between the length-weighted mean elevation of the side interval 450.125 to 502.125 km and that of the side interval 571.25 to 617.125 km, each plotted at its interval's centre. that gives -2.2 km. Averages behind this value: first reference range 1.94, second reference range 2.45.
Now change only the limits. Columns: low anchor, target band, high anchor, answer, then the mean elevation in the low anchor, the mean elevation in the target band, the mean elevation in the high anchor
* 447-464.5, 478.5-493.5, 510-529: 6.92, 2.5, 1.34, 2.46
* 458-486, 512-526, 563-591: -1.44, 2.01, 2.45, 2.49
